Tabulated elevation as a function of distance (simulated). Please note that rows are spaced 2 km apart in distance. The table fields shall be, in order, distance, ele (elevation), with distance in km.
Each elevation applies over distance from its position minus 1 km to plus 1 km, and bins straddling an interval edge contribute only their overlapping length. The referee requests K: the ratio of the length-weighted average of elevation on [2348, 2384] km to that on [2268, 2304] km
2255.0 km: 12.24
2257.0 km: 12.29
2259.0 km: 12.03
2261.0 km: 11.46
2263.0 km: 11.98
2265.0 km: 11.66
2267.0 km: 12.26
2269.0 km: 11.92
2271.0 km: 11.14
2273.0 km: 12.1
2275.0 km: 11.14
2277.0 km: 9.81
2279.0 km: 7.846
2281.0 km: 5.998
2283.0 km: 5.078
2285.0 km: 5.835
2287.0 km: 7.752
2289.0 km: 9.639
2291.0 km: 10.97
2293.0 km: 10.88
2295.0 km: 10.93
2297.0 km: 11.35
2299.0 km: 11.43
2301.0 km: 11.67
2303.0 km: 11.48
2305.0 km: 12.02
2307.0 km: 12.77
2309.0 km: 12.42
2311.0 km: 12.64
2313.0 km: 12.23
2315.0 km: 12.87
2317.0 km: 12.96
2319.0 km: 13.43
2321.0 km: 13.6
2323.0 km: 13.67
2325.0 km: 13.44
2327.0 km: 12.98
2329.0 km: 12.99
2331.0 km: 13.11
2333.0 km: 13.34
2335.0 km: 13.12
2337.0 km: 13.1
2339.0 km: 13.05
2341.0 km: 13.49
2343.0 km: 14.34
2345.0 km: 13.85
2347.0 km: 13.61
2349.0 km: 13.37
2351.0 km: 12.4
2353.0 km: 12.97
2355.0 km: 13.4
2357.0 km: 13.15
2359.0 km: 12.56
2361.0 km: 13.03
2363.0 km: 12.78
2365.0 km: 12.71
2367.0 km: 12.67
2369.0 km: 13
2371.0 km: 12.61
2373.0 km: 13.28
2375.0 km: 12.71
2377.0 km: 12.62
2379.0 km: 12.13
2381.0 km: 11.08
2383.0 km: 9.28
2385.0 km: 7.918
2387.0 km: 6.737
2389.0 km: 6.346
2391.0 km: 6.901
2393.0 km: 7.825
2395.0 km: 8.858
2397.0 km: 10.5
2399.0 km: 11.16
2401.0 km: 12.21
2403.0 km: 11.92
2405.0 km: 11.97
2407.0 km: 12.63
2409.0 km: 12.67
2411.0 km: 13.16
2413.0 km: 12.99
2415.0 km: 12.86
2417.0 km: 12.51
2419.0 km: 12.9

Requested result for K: 1.3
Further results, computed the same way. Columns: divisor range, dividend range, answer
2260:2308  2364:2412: 1.06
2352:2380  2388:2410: 0.80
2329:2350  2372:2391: 0.75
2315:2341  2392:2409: 0.83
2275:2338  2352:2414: 1.01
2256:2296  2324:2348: 1.32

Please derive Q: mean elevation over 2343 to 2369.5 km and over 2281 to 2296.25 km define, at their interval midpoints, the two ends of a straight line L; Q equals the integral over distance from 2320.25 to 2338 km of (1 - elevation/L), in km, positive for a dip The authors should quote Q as -3.1 km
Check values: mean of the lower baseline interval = 8.59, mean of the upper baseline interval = 13.1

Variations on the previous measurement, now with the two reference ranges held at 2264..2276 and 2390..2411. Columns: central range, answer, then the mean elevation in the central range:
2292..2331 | -3.5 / 12.4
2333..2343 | -1.9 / 13.3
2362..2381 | -2.9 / 12.6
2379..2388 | 1.5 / 9.13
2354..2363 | -1.6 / 13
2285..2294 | 1.7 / 9.37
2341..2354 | -2.6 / 13.4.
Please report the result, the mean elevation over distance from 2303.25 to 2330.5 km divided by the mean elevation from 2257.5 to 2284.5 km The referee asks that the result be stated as 1.3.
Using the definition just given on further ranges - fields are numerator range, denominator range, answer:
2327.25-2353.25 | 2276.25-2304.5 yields 1.42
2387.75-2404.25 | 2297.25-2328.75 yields 0.75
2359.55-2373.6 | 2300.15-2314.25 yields 1.05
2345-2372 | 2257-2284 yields 1.25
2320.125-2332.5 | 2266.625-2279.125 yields 1.21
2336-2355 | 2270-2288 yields 1.57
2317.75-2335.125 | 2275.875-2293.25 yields 1.64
